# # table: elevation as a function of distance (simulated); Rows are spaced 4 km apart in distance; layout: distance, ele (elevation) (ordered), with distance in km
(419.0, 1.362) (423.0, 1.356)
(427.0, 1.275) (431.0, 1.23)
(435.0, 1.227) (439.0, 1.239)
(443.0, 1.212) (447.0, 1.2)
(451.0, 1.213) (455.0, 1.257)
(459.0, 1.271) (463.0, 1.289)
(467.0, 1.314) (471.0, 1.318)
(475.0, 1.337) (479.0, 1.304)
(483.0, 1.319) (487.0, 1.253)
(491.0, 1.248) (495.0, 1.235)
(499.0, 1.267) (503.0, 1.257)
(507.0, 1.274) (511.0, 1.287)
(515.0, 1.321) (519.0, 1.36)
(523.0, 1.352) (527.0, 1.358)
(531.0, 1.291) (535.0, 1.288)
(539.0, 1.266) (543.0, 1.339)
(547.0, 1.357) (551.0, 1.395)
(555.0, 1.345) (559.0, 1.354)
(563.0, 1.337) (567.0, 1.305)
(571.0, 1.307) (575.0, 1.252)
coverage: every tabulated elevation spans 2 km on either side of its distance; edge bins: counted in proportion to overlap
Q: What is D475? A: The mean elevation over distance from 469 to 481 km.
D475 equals 1.32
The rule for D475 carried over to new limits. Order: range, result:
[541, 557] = 1.36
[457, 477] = 1.31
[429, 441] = 1.23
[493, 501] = 1.25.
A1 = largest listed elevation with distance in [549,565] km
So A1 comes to 1.395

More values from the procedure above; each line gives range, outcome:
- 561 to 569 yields 1.337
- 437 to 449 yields 1.239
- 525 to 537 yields 1.358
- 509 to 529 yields 1.36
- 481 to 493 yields 1.319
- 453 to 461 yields 1.271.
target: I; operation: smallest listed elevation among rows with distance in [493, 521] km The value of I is 1.235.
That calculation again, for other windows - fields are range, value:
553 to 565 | 1.337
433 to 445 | 1.212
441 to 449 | 1.2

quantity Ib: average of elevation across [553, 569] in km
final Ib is 1.34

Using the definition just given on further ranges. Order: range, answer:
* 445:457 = 1.22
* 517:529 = 1.36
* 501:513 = 1.27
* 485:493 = 1.25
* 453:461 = 1.26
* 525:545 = 1.31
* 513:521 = 1.34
